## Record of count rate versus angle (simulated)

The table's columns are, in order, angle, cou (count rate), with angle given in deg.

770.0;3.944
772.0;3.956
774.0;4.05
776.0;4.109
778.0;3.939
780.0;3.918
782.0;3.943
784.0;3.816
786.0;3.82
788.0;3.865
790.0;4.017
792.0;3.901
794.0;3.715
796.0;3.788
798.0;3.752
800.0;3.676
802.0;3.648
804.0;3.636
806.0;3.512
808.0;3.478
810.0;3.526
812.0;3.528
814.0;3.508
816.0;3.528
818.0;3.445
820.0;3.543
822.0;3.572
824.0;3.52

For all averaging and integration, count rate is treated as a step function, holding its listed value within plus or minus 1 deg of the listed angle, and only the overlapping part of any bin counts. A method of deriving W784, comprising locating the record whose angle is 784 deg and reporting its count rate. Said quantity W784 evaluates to 3.816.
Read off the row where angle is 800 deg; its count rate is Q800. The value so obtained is 3.676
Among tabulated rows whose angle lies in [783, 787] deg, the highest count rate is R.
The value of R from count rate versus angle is 3.82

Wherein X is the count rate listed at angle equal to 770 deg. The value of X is 3.944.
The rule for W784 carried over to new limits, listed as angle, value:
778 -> 3.939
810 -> 3.526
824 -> 3.52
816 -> 3.528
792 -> 3.901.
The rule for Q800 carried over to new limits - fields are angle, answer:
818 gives 3.445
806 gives 3.512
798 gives 3.752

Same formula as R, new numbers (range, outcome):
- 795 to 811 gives 3.788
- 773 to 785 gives 4.109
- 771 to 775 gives 4.05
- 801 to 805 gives 3.648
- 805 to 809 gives 3.512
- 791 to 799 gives 3.901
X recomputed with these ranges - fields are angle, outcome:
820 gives 3.543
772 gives 3.956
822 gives 3.572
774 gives 4.05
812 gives 3.528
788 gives 3.865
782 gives 3.943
